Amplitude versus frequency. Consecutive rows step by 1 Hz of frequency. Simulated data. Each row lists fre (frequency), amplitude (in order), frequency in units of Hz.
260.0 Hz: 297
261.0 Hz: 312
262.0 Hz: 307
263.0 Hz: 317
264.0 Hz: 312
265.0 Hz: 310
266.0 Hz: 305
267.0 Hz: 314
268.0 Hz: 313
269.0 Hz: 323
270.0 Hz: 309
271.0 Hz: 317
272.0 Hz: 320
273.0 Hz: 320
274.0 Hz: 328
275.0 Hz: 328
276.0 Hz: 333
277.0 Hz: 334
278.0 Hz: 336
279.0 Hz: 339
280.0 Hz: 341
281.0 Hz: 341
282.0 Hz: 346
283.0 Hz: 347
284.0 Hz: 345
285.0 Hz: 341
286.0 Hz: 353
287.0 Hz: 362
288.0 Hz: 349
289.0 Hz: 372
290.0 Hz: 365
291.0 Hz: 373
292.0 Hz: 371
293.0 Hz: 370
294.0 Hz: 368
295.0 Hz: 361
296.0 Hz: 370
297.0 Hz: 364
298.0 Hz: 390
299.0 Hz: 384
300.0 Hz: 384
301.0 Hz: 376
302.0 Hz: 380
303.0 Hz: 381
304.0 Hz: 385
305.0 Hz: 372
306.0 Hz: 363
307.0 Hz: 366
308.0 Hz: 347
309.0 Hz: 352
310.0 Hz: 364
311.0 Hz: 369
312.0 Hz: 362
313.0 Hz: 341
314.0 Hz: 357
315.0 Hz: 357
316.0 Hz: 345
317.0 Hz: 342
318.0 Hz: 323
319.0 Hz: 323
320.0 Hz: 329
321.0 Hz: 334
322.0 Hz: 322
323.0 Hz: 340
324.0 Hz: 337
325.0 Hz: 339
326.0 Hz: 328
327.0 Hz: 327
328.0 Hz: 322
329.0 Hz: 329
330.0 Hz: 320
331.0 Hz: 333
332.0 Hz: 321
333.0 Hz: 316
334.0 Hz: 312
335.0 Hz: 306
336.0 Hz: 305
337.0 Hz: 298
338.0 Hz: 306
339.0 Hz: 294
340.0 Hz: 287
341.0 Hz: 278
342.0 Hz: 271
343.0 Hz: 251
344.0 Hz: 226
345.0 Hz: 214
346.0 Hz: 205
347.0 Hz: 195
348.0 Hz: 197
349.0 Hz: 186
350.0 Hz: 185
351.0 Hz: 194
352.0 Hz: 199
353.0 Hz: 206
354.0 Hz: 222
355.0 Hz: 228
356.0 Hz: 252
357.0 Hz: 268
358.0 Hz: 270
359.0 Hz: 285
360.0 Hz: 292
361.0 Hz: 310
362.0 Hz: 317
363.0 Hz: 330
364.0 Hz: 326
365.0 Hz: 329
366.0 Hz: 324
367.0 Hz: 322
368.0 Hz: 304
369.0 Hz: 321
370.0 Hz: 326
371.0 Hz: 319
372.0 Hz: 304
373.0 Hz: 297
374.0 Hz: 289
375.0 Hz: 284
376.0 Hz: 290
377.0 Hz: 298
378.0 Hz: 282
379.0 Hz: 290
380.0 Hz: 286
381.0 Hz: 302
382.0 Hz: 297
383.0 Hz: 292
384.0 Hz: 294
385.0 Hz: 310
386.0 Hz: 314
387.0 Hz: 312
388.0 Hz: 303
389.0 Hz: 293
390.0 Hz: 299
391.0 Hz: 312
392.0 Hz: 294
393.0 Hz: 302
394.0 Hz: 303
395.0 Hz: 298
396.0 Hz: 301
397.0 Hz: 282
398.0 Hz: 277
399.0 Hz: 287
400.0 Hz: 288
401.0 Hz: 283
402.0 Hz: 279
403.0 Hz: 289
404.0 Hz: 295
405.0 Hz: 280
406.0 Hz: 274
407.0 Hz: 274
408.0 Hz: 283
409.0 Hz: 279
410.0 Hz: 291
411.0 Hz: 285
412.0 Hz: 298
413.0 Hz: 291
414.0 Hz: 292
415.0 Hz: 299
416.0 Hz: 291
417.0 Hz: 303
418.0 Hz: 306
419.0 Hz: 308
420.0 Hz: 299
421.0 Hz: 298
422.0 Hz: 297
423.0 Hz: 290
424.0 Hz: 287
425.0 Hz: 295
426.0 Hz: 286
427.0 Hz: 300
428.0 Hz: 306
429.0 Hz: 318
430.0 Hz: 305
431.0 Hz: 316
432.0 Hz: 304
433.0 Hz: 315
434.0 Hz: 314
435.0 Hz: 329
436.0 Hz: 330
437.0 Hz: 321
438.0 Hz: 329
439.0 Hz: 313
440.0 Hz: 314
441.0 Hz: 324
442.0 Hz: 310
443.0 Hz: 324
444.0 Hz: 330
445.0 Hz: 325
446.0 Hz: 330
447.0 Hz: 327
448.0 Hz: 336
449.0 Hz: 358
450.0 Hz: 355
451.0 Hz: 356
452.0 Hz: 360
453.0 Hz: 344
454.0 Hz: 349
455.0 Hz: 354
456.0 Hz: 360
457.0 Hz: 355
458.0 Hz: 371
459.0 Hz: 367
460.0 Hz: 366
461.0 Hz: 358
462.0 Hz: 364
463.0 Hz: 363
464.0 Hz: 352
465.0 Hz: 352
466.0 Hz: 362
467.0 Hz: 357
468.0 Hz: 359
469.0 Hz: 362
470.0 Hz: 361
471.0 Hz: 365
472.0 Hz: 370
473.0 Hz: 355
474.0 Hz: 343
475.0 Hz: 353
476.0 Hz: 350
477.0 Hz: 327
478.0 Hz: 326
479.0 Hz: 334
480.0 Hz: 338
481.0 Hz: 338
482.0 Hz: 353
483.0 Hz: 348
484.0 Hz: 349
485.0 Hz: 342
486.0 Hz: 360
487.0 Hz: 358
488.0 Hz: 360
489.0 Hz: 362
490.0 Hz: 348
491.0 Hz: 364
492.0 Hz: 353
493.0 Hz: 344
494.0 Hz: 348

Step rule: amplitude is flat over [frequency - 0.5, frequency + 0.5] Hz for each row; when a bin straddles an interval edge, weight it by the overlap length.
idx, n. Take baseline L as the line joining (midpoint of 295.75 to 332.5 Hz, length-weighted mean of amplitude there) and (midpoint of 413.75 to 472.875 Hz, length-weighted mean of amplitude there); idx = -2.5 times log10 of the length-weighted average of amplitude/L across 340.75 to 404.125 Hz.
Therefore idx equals 0.218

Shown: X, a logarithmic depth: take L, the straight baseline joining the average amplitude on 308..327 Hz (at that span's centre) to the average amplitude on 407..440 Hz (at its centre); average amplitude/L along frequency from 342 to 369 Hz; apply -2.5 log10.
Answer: 0.263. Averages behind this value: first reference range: 342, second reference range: 302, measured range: 257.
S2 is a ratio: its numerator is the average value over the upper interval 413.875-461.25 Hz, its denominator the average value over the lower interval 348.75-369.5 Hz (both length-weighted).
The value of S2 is 1.19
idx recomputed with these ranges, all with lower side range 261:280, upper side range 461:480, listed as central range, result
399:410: 0.21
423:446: 0.11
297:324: -0.10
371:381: 0.15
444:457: 0.01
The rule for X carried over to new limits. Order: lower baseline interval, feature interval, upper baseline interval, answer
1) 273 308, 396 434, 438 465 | 0.18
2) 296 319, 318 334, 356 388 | 0.06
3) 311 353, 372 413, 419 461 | 0.07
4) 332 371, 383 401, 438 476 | 0.01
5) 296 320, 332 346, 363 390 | 0.20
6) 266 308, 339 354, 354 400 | 0.38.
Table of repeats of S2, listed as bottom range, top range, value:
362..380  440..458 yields 1.11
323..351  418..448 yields 1.11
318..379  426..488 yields 1.19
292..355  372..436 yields 0.94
